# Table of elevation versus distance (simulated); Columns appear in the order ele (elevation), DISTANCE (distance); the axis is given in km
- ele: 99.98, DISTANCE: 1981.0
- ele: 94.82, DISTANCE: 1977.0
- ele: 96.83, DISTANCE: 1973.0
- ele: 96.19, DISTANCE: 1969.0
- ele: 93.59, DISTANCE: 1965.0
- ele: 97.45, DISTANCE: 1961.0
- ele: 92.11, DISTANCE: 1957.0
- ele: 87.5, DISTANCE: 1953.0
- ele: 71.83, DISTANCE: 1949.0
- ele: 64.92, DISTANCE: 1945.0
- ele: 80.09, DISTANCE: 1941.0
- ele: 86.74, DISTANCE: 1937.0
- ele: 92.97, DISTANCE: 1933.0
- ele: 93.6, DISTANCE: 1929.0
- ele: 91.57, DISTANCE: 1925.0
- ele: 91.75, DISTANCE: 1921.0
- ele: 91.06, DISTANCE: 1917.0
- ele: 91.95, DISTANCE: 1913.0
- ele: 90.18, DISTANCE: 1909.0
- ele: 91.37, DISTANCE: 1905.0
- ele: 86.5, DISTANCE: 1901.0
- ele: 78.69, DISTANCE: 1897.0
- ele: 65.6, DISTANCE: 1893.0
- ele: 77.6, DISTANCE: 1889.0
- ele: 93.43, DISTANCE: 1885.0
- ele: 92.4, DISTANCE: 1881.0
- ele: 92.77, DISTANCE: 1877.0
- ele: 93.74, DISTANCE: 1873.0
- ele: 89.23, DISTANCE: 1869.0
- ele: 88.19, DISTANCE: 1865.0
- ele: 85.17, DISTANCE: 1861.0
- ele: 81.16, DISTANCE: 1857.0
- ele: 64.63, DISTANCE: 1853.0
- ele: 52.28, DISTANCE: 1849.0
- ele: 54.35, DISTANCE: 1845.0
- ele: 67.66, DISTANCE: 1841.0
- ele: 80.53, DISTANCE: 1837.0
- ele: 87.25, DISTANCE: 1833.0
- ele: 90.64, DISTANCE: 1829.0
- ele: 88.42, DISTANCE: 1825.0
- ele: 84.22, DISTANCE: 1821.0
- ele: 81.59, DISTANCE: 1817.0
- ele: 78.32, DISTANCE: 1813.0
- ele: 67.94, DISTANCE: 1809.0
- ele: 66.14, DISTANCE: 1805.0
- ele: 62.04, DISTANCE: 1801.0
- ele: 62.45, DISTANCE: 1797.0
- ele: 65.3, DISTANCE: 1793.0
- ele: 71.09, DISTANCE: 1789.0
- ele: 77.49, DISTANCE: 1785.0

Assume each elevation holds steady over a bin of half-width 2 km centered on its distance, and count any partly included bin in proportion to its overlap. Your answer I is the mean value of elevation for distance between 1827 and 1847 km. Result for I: 76.1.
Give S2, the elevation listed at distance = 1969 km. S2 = 96.19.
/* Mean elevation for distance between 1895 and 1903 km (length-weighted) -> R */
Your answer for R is 82.6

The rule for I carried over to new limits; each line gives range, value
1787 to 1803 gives 65.2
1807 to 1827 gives 80.1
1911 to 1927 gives 91.6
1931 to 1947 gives 81.2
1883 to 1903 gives 80.4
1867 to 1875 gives 91.5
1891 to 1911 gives 82.5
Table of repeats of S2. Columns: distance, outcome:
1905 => 91.37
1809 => 67.94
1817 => 81.59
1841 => 67.66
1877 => 92.77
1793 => 65.3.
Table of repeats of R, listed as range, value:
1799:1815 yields 68.6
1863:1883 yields 91.3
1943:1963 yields 82.8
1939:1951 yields 72.3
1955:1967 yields 94.4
